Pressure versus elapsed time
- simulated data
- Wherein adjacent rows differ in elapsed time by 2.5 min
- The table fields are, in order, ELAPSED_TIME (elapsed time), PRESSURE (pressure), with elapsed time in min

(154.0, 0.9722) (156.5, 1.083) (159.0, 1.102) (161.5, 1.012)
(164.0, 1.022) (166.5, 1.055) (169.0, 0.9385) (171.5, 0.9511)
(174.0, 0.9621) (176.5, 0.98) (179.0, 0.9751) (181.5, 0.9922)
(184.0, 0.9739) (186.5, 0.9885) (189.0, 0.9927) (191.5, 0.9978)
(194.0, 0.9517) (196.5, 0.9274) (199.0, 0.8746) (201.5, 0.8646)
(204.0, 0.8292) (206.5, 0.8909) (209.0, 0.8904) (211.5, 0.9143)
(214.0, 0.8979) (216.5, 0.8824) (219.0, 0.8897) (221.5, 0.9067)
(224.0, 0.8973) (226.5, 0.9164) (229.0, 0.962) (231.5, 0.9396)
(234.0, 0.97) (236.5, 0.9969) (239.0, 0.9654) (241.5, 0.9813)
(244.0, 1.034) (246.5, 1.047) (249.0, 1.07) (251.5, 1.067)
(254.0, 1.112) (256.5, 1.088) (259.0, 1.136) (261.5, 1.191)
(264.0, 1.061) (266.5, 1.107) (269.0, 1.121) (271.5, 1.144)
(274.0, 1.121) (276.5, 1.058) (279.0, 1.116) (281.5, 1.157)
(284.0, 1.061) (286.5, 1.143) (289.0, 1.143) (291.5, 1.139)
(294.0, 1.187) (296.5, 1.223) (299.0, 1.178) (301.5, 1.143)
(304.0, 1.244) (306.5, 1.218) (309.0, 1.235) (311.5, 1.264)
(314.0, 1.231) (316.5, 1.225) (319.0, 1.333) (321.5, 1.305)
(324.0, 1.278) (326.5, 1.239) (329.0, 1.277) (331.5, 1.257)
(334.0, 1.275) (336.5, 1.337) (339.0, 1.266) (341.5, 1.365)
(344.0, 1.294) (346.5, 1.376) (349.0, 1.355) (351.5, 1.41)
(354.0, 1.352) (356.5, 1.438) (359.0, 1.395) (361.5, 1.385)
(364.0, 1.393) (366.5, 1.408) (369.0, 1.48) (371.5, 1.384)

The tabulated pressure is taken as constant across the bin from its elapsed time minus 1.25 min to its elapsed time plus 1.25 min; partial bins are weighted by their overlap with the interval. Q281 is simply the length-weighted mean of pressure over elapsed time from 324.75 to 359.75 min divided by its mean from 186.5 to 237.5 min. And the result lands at 1.44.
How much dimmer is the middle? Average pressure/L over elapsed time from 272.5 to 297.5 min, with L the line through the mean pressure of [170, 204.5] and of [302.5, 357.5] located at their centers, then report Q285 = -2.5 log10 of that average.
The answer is 0.05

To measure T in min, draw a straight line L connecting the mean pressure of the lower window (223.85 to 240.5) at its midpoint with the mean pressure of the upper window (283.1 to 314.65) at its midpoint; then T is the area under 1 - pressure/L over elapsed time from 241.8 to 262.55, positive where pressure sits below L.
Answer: -1.3 min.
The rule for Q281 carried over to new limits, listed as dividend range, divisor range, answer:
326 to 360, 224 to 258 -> 1.32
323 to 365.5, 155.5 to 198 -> 1.34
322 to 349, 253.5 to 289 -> 1.16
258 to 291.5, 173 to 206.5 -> 1.19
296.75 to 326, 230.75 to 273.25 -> 1.17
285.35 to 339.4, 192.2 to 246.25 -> 1.33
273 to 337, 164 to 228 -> 1.29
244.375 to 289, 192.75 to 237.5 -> 1.21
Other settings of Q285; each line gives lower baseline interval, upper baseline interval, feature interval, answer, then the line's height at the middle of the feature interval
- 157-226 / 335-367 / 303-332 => 0.02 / 1.28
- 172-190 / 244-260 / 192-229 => 0.14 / 1.02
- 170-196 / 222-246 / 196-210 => 0.11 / 0.97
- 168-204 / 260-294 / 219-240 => 0.10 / 1.03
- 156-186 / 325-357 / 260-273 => 0.05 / 1.18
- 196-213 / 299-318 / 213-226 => 0.04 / 0.932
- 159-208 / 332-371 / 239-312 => 0.05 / 1.18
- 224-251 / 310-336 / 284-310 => 0.00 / 1.18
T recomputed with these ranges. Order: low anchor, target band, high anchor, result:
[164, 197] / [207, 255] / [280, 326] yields 4.9 min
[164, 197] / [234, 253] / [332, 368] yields 1.7 min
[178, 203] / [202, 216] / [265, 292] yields 1.5 min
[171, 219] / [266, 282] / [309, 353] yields 0.4 min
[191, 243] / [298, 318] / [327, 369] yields 0.0 min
